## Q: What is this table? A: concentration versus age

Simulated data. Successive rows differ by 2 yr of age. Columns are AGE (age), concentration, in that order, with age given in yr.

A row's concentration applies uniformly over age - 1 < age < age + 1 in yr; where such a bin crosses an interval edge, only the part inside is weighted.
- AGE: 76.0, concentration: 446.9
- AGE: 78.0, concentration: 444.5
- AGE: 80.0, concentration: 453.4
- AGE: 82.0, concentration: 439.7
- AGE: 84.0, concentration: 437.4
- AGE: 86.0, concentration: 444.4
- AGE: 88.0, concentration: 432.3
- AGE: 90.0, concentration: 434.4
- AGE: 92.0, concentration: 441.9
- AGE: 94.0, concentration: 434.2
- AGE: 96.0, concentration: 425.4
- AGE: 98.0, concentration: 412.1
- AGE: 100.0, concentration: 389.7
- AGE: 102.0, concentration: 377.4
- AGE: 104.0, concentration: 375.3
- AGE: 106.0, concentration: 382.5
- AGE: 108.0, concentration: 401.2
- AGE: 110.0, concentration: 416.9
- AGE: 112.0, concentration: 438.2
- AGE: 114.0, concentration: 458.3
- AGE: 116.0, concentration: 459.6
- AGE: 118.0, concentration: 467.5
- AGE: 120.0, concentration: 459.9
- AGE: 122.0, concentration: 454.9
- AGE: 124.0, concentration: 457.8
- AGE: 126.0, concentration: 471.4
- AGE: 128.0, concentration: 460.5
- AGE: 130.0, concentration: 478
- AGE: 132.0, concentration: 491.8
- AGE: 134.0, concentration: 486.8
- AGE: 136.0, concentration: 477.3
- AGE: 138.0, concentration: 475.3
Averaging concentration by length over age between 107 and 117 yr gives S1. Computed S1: 435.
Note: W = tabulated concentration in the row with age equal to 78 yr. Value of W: 444.5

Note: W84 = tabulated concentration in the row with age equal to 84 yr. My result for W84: 437.4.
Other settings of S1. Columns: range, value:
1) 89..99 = 430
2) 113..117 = 459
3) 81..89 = 438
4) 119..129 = 461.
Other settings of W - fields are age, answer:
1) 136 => 477.3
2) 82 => 439.7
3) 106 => 382.5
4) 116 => 459.6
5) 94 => 434.2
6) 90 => 434.4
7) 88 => 432.3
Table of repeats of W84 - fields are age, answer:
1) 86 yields 444.4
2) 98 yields 412.1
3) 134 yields 486.8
